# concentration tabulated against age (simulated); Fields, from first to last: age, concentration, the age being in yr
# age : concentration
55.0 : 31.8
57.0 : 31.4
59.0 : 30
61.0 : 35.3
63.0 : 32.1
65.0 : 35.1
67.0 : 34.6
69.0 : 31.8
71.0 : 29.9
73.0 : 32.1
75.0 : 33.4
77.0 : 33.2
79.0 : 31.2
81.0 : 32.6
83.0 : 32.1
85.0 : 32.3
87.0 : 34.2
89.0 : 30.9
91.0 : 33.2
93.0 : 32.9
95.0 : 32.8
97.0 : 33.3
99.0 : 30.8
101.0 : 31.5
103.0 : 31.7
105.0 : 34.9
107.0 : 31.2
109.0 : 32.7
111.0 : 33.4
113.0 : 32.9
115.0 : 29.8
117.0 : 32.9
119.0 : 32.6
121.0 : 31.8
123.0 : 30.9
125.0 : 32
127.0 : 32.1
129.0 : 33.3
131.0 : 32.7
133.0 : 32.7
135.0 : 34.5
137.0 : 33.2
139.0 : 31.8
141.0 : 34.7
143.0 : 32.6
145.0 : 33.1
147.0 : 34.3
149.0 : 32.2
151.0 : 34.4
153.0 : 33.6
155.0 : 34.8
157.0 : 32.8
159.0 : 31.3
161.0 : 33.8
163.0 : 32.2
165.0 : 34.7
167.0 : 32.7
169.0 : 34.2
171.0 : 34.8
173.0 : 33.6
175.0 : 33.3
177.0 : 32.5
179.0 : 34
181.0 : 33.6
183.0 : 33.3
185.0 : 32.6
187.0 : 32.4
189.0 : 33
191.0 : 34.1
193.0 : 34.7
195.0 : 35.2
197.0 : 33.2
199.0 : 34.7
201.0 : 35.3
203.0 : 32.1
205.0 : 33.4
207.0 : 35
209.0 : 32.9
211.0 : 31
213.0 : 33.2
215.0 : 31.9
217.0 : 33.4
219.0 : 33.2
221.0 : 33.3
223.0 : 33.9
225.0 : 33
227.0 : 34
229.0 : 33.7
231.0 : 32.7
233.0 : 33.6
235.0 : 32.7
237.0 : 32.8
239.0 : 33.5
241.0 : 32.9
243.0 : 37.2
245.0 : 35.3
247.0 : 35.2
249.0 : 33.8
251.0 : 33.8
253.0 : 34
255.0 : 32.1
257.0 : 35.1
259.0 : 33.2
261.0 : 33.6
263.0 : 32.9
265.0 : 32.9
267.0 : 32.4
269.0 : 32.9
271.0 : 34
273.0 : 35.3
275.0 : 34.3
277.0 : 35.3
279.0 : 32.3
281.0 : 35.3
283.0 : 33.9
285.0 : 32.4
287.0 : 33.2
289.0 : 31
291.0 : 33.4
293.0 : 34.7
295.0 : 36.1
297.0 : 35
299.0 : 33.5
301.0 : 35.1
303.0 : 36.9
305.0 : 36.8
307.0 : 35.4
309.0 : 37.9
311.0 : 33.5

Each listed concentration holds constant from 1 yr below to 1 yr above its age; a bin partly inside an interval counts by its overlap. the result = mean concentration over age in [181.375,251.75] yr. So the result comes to 33.6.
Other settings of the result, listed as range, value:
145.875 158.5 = 33.6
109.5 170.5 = 32.9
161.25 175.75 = 33.7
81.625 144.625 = 32.5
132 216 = 33.4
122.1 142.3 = 32.8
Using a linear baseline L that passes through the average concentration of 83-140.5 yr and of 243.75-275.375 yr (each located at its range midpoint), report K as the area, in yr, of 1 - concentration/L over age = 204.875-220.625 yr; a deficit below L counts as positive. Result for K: 0.19 yr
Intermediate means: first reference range 32.5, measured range 33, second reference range 33.8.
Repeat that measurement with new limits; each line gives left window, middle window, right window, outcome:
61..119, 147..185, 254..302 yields -0.47 yr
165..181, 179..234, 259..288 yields 0.34 yr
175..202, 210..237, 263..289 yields 0.49 yr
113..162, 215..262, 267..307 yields 0.14 yr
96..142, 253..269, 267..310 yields 0.44 yr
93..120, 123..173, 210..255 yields -0.74 yr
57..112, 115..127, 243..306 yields 0.36 yr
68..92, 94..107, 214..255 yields 0.01 yr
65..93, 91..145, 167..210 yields 0.65 yr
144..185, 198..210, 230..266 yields -0.11 yr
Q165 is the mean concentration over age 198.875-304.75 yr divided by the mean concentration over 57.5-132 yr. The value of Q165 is 1.04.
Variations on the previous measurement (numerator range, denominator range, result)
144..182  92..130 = 1.04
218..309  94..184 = 1.03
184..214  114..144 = 1.03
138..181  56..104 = 1.03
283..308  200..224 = 1.04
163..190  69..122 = 1.03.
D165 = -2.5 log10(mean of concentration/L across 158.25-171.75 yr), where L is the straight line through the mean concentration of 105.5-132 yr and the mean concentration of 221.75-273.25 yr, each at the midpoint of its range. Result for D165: -0.02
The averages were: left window 32.2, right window 33.7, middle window 33.4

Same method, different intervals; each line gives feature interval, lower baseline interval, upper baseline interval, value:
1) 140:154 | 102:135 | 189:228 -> -0.03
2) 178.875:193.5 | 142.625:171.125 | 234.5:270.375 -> 0.00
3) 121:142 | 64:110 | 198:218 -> 0.00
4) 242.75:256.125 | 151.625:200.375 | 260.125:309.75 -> -0.01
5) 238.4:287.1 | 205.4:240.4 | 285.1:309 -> 0.00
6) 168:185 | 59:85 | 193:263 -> -0.01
